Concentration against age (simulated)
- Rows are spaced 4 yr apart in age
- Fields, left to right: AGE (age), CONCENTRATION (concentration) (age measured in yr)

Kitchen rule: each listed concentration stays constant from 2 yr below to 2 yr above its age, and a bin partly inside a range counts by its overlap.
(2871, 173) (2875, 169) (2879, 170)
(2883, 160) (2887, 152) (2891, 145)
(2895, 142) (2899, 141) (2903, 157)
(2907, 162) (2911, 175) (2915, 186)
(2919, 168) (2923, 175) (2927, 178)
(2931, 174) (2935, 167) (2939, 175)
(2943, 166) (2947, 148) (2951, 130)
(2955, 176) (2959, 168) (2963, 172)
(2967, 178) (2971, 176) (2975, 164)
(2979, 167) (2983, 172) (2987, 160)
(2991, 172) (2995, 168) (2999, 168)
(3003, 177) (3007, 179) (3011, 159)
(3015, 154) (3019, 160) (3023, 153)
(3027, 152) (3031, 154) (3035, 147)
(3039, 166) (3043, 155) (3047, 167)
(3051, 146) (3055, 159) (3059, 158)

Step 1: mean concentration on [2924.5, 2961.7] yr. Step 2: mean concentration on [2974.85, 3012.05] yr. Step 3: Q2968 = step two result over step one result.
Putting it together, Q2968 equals 1.03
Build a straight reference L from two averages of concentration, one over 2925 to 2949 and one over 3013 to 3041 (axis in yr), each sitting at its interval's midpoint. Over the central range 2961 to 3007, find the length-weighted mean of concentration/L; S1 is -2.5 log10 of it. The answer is -0.06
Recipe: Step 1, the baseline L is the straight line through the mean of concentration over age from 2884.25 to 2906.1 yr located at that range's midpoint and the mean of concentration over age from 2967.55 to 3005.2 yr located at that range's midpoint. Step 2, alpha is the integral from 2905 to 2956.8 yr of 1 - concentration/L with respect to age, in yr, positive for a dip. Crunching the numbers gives -3.6 yr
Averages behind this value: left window 149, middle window 168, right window 170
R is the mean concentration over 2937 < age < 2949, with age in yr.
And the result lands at 163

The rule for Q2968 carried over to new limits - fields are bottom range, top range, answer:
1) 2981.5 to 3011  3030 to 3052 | 0.92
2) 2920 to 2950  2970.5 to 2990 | 1.00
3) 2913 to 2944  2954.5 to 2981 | 0.99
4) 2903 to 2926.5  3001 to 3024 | 0.95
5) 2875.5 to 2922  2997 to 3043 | 1.00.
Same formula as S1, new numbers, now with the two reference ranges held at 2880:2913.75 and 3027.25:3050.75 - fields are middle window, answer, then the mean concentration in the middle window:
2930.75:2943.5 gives -0.10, 171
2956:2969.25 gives -0.11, 173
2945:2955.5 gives 0.06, 148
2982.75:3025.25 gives -0.06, 165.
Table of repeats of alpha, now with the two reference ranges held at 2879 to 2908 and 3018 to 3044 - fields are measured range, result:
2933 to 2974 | -3.2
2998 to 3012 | -1.6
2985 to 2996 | -0.9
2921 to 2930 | -1.4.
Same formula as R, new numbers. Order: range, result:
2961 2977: 172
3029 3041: 156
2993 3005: 171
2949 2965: 162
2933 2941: 171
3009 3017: 156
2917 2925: 172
